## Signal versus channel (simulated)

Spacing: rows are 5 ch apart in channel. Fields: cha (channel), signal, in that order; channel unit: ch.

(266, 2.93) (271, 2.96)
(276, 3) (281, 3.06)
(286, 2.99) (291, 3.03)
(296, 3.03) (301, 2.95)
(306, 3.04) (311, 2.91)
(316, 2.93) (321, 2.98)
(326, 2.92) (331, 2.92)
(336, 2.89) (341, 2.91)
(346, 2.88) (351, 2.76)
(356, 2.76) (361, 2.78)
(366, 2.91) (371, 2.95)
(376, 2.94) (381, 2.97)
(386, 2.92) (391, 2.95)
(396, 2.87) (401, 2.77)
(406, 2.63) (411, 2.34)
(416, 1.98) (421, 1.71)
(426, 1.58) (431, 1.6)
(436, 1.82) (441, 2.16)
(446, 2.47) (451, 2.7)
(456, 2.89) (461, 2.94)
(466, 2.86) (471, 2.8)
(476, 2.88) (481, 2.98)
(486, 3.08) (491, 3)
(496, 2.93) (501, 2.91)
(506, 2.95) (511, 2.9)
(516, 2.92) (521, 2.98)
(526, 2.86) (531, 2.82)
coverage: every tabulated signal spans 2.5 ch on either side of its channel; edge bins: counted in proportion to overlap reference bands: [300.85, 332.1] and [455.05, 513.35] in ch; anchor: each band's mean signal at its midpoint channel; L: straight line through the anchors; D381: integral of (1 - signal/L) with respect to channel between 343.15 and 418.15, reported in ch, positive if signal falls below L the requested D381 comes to 4.5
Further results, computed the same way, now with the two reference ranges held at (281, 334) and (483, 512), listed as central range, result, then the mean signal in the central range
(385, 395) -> 0.1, 2.93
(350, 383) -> 1.1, 2.87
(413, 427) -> 5.5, 1.8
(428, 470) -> 7.6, 2.43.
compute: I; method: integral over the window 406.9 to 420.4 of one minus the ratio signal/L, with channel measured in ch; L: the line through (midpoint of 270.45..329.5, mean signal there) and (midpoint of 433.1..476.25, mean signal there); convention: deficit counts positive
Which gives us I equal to 2.7 ch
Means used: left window 2.98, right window 2.59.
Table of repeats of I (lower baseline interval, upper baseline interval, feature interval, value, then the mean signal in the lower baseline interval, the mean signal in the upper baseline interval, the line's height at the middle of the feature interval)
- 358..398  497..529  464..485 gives 0.2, 2.91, 2.92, 2.92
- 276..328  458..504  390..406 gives 0.7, 2.99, 2.93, 2.96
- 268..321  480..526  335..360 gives 1.2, 2.99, 2.96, 2.98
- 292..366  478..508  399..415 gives 2.3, 2.91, 2.97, 2.94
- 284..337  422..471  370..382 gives -1.3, 2.96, 2.34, 2.66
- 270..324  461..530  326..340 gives 0.3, 2.99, 2.93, 2.98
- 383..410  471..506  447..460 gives 0.5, 2.8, 2.95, 2.89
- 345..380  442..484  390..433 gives 8.7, 2.86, 2.79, 2.83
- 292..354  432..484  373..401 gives -1.3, 2.93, 2.62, 2.78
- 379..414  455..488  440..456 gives 1.8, 2.76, 2.92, 2.87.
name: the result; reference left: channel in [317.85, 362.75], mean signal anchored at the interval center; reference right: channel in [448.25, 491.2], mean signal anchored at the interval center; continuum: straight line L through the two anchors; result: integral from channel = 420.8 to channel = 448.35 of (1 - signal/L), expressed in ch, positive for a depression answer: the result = 9.4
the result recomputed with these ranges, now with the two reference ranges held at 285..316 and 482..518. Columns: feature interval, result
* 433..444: 3.6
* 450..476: 1.0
